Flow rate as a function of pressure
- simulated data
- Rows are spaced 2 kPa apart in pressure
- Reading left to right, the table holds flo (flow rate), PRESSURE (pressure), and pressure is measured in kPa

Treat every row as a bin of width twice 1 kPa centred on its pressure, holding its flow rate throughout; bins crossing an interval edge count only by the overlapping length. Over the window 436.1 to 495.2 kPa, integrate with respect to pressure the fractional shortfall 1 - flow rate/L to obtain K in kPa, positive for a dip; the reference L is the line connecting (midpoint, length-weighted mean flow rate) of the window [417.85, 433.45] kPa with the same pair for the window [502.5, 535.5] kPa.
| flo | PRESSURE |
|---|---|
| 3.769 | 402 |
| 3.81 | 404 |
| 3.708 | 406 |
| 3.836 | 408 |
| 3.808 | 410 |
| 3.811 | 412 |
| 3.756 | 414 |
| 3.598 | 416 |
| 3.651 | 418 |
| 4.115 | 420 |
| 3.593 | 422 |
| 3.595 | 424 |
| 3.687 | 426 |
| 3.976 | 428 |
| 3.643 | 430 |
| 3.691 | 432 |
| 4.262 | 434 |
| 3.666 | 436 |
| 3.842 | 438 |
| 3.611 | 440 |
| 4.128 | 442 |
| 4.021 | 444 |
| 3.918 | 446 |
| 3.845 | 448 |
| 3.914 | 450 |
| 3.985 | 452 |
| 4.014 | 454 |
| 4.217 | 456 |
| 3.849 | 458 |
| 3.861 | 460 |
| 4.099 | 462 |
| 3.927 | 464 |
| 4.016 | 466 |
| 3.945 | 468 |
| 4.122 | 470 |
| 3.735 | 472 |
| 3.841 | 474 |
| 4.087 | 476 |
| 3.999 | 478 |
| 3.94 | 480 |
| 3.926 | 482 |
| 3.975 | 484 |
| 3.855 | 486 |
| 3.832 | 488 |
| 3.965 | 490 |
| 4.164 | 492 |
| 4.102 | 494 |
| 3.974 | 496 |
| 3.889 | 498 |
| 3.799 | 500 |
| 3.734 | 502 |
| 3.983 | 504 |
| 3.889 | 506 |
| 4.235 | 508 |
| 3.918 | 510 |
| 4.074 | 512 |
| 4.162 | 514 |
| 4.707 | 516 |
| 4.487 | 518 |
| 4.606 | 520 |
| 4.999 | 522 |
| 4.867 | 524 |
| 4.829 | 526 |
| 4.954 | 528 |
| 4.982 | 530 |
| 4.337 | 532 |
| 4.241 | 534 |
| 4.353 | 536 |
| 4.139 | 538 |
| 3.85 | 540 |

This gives 1.5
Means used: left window 3.76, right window 4.44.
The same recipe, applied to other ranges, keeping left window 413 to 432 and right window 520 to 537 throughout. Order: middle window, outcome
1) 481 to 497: 1.33 kPa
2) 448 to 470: 0.43 kPa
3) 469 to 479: 0.57 kPa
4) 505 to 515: 1.03 kPa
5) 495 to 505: 1.26 kPa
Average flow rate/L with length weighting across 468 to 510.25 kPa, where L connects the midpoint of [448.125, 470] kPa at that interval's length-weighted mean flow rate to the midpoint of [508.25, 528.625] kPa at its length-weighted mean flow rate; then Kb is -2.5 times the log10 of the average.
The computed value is 0.08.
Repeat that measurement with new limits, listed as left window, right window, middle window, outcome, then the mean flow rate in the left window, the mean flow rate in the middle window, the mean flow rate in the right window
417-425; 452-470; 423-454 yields -0.001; 3.74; 3.86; 4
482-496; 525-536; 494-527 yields 0.018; 3.98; 4.25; 4.64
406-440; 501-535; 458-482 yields 0.036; 3.78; 3.95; 4.41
